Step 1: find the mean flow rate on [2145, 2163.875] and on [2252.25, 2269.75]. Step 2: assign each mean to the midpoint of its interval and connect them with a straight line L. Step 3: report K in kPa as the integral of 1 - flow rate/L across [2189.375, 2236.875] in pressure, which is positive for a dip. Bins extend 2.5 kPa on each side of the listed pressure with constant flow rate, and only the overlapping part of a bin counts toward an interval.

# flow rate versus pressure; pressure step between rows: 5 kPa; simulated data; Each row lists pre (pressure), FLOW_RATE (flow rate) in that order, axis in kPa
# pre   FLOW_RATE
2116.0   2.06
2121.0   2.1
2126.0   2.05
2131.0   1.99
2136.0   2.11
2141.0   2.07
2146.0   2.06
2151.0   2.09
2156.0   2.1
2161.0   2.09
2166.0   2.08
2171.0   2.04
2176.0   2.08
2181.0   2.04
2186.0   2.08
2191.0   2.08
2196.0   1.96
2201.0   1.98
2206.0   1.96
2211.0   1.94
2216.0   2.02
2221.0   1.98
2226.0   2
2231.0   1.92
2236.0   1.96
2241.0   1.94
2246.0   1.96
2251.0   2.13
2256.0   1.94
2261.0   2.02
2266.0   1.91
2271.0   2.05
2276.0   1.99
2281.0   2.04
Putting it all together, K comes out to 1.1 kPa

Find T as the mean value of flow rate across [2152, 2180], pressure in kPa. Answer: 2.08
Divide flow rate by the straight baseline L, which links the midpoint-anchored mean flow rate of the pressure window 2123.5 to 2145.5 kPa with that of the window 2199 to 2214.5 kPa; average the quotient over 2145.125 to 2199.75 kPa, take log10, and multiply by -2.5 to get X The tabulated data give -0.03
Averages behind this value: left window 2.06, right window 1.96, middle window 2.06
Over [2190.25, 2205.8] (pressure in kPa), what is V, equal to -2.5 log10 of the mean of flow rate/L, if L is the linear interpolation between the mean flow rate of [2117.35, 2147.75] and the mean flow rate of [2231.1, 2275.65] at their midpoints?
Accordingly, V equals 0.02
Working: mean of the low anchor 2.06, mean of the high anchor 1.99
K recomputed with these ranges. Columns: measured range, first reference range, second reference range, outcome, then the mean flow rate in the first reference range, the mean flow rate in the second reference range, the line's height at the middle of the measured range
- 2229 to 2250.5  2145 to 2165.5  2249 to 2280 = 0.7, 2.09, 2.01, 2.02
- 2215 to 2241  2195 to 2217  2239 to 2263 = 0.2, 1.97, 2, 1.98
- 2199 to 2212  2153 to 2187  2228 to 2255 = 0.4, 2.07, 1.98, 2.03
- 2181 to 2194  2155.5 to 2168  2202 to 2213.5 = -0.3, 2.09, 1.95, 2.01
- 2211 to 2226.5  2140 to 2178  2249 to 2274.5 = 0.3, 2.08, 2.01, 2.04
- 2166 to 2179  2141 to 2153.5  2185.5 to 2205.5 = -0.1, 2.07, 2.01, 2.04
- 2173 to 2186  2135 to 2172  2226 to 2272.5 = -0.1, 2.08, 1.98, 2.05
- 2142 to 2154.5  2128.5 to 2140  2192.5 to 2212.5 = -0.3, 2.05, 1.97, 2.04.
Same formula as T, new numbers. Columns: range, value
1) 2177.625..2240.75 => 1.99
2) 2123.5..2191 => 2.07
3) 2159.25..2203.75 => 2.05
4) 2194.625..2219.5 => 1.97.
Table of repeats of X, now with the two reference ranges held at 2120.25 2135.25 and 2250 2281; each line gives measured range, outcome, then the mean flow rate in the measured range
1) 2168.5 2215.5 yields 0.00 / 2.02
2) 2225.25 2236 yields 0.03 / 1.95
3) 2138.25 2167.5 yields -0.02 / 2.08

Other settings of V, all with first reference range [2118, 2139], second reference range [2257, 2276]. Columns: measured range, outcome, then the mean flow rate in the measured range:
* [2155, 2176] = -0.02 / 2.08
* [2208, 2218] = 0.02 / 1.98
